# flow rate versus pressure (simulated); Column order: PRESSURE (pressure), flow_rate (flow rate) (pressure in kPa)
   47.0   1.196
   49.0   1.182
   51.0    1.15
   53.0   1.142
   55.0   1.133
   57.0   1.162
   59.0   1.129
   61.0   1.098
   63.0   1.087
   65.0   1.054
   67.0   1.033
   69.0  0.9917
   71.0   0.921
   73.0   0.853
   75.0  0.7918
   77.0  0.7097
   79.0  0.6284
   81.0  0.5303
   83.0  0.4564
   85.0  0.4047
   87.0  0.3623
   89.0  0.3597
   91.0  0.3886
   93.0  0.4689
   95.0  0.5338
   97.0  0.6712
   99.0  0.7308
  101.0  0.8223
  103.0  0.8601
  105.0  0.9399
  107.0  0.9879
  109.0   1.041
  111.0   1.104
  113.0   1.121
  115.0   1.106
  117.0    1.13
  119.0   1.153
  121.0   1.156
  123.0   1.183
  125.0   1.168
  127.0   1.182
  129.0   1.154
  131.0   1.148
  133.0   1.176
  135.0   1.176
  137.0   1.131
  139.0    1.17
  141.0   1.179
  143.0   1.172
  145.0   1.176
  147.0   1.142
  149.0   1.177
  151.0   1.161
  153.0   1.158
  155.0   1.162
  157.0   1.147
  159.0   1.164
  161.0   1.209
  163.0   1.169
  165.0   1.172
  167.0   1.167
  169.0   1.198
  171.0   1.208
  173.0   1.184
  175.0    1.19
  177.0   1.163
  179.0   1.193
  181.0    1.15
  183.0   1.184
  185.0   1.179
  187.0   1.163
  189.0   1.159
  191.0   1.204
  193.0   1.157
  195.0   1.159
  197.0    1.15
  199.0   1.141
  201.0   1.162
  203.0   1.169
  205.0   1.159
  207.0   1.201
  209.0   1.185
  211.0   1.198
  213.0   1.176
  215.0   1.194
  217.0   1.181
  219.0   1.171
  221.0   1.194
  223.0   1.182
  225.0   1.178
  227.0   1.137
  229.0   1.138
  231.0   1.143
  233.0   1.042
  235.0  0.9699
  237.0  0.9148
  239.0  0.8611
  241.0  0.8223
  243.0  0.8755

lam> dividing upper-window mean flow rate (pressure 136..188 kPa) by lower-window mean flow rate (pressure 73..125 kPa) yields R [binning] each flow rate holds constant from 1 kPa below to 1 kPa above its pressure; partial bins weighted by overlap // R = 1.48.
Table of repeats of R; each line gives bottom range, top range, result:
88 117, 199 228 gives 1.46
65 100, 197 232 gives 1.80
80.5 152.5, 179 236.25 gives 1.23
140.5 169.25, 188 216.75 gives 1.00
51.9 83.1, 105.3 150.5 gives 1.22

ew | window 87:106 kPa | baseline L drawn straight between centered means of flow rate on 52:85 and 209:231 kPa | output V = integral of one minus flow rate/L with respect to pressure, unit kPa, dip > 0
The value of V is 6.6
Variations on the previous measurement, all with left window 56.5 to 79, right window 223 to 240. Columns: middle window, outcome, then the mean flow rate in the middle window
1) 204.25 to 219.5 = -2.0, 1.18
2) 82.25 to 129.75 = 6.5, 0.854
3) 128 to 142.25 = -2.3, 1.16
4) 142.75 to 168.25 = -3.9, 1.17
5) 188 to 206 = -2.2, 1.16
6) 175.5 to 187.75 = -1.7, 1.17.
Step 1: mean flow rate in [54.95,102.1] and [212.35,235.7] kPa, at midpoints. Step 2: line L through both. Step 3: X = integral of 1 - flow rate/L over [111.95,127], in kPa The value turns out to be -4.9 kPa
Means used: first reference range 0.756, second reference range 1.14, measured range 1.15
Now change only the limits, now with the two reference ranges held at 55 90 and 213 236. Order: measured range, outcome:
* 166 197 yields -3.86 kPa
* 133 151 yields -3.86 kPa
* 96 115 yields -1.03 kPa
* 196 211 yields -1.01 kPa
